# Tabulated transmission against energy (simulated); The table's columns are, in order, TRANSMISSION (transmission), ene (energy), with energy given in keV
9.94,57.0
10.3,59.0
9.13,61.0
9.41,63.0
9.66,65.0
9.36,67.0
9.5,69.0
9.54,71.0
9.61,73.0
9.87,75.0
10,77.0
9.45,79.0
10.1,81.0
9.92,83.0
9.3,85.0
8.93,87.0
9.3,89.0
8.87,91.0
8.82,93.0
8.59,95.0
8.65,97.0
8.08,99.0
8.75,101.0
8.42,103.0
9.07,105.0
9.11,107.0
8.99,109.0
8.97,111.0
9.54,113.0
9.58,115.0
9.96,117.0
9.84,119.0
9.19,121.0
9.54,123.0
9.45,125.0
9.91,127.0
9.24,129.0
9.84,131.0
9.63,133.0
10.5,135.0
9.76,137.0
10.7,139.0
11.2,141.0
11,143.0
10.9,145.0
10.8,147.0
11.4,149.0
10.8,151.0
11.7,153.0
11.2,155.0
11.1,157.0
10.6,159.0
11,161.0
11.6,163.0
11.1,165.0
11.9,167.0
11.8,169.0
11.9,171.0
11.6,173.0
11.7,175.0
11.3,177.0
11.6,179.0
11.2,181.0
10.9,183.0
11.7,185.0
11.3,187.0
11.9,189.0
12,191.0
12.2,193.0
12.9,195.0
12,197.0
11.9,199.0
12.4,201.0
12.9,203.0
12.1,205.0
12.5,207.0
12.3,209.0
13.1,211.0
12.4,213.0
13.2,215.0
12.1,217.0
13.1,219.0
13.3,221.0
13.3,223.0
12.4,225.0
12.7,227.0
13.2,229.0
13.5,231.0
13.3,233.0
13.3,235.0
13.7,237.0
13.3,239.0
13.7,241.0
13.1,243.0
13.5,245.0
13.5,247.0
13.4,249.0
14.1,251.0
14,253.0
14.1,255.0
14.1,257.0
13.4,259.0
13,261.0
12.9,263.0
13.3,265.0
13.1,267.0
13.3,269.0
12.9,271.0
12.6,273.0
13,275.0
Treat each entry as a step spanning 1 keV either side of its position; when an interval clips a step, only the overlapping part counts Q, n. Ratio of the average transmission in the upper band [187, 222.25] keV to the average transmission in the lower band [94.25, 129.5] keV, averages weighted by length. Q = 1.36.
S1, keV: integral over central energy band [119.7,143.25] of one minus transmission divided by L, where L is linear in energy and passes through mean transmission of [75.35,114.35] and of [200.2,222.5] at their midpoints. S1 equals 0.65 keV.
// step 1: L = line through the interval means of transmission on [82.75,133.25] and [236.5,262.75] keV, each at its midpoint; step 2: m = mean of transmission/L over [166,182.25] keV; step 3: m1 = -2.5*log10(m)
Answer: -0.04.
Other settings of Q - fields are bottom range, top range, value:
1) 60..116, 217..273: 1.44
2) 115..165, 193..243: 1.23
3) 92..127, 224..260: 1.48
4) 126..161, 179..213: 1.14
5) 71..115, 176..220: 1.32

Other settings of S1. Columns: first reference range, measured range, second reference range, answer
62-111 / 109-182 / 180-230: 1.2 keV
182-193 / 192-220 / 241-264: -0.8 keV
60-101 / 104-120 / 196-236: 1.1 keV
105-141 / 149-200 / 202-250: -1.0 keV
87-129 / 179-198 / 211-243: 0.1 keV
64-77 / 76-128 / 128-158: 4.2 keV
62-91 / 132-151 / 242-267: 0.6 keV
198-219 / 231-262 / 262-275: -1.8 keV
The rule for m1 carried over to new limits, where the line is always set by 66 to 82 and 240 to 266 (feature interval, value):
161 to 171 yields 0.01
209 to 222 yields -0.01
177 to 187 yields 0.06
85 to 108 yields 0.16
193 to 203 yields 0.00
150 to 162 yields 0.04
